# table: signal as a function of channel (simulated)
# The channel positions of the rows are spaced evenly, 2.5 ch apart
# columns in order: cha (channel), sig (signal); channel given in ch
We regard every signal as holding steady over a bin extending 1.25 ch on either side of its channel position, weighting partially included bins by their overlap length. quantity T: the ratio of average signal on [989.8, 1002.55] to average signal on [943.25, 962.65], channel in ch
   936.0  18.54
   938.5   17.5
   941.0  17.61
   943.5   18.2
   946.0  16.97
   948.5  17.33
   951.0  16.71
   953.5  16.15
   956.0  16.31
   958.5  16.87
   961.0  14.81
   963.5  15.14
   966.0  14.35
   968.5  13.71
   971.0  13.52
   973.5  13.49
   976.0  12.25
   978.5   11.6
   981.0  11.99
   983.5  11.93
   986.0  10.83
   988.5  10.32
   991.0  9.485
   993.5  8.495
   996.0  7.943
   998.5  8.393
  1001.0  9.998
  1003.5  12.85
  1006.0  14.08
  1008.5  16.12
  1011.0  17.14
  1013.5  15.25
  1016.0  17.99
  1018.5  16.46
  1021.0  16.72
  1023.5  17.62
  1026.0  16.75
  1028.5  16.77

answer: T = 0.54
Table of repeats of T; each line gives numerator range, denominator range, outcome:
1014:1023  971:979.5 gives 1.34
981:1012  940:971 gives 0.71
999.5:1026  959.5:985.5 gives 1.16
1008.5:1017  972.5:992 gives 1.45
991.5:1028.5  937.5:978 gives 0.90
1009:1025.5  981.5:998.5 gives 1.71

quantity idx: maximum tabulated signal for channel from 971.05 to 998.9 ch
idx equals 13.49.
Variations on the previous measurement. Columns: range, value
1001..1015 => 17.14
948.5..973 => 17.33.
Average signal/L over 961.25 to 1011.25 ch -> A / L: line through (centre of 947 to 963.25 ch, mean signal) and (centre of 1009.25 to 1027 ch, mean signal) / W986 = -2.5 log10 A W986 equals 0.34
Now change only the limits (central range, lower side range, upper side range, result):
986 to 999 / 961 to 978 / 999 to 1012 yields 0.44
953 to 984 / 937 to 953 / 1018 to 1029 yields 0.22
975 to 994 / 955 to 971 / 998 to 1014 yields 0.29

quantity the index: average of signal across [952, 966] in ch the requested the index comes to 15.7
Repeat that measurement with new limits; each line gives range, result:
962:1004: 11.5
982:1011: 11.2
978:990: 11.3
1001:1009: 13.5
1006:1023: 16.5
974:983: 12.1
